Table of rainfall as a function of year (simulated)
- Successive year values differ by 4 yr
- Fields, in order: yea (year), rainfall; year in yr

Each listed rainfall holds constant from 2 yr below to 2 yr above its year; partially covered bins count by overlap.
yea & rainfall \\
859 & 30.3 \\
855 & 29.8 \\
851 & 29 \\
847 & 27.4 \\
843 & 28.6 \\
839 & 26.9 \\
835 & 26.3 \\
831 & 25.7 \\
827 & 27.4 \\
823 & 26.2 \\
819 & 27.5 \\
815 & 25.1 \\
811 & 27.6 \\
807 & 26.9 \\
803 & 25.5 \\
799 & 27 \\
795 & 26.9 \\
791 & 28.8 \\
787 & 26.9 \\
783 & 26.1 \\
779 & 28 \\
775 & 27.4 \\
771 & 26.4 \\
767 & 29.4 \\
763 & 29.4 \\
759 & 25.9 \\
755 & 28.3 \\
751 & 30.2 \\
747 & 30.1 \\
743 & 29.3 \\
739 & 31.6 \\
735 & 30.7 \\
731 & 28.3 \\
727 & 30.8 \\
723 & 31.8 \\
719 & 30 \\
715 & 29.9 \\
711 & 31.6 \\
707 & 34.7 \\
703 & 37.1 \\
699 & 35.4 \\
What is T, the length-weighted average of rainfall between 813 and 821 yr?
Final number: 26.3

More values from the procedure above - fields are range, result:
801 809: 26.2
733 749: 30.4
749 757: 29.2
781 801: 27.1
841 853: 28.3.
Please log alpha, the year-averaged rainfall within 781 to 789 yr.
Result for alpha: 26.5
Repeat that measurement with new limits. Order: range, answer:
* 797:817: 26.4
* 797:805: 26.2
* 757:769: 28.2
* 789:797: 27.9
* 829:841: 26.3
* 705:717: 32.1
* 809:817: 26.4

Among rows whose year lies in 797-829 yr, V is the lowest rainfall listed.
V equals 25.1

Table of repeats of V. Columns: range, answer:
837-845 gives 26.9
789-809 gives 25.5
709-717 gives 29.9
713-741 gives 28.3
